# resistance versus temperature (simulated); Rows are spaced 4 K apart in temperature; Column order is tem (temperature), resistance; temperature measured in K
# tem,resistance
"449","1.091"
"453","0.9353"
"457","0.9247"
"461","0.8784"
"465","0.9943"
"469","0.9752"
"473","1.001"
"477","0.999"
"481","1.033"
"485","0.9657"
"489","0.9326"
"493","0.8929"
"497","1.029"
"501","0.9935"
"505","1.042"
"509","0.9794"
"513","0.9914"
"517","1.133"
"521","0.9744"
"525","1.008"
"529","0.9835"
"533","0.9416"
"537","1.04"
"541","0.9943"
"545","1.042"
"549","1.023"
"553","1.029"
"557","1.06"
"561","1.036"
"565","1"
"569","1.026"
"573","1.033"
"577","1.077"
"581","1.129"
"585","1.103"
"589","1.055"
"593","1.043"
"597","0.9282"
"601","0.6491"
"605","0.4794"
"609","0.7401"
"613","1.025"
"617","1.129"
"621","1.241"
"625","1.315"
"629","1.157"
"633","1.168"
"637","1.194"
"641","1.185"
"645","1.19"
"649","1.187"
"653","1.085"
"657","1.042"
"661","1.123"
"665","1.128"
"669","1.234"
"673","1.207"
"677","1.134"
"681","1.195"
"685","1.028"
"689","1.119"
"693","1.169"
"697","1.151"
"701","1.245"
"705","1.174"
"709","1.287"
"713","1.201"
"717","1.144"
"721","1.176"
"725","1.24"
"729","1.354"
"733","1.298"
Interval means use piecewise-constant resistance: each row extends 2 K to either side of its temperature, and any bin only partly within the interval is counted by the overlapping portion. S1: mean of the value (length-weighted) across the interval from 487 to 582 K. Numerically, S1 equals 1.02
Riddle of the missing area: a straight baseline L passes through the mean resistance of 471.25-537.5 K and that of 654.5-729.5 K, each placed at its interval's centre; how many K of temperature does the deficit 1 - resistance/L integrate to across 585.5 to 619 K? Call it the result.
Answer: 6.0 K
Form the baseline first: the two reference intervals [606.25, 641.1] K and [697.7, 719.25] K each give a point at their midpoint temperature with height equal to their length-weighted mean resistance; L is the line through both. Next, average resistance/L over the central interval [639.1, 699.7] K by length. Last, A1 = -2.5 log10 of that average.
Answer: 0.015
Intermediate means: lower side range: 1.11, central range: 1.15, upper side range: 1.21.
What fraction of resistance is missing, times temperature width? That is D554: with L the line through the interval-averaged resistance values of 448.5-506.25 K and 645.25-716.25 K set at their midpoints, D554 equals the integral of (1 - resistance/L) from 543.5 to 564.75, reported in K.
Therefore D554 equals 0.2 K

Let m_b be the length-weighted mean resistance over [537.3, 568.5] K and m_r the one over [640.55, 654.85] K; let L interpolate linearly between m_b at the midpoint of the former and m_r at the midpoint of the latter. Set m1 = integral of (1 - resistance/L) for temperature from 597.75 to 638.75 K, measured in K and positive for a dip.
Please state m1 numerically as 4.2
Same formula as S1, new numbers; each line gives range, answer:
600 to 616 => 0.753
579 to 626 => 0.979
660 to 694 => 1.15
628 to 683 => 1.16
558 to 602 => 1.02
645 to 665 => 1.12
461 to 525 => 0.992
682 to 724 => 1.17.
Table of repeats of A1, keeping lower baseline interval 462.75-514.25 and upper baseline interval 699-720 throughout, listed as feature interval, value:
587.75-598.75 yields 0.087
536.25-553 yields 0.019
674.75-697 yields 0.050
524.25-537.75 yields 0.045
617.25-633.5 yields -0.085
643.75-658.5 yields 0.023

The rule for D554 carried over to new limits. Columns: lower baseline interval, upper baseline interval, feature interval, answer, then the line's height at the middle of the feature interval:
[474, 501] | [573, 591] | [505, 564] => 0.8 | 1.03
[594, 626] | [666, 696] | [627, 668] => -4.0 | 1.05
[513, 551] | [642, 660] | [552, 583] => 0.0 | 1.05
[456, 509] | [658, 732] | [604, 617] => 3.2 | 1.1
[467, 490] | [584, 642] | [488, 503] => 0.4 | 0.991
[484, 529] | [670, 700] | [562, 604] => 2.7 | 1.06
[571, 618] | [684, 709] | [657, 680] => -1.1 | 1.1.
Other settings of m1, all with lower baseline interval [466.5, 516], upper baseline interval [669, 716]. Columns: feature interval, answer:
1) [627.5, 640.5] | -0.6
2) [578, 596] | 0.1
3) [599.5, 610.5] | 4.8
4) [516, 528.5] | -0.1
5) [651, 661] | 0.6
